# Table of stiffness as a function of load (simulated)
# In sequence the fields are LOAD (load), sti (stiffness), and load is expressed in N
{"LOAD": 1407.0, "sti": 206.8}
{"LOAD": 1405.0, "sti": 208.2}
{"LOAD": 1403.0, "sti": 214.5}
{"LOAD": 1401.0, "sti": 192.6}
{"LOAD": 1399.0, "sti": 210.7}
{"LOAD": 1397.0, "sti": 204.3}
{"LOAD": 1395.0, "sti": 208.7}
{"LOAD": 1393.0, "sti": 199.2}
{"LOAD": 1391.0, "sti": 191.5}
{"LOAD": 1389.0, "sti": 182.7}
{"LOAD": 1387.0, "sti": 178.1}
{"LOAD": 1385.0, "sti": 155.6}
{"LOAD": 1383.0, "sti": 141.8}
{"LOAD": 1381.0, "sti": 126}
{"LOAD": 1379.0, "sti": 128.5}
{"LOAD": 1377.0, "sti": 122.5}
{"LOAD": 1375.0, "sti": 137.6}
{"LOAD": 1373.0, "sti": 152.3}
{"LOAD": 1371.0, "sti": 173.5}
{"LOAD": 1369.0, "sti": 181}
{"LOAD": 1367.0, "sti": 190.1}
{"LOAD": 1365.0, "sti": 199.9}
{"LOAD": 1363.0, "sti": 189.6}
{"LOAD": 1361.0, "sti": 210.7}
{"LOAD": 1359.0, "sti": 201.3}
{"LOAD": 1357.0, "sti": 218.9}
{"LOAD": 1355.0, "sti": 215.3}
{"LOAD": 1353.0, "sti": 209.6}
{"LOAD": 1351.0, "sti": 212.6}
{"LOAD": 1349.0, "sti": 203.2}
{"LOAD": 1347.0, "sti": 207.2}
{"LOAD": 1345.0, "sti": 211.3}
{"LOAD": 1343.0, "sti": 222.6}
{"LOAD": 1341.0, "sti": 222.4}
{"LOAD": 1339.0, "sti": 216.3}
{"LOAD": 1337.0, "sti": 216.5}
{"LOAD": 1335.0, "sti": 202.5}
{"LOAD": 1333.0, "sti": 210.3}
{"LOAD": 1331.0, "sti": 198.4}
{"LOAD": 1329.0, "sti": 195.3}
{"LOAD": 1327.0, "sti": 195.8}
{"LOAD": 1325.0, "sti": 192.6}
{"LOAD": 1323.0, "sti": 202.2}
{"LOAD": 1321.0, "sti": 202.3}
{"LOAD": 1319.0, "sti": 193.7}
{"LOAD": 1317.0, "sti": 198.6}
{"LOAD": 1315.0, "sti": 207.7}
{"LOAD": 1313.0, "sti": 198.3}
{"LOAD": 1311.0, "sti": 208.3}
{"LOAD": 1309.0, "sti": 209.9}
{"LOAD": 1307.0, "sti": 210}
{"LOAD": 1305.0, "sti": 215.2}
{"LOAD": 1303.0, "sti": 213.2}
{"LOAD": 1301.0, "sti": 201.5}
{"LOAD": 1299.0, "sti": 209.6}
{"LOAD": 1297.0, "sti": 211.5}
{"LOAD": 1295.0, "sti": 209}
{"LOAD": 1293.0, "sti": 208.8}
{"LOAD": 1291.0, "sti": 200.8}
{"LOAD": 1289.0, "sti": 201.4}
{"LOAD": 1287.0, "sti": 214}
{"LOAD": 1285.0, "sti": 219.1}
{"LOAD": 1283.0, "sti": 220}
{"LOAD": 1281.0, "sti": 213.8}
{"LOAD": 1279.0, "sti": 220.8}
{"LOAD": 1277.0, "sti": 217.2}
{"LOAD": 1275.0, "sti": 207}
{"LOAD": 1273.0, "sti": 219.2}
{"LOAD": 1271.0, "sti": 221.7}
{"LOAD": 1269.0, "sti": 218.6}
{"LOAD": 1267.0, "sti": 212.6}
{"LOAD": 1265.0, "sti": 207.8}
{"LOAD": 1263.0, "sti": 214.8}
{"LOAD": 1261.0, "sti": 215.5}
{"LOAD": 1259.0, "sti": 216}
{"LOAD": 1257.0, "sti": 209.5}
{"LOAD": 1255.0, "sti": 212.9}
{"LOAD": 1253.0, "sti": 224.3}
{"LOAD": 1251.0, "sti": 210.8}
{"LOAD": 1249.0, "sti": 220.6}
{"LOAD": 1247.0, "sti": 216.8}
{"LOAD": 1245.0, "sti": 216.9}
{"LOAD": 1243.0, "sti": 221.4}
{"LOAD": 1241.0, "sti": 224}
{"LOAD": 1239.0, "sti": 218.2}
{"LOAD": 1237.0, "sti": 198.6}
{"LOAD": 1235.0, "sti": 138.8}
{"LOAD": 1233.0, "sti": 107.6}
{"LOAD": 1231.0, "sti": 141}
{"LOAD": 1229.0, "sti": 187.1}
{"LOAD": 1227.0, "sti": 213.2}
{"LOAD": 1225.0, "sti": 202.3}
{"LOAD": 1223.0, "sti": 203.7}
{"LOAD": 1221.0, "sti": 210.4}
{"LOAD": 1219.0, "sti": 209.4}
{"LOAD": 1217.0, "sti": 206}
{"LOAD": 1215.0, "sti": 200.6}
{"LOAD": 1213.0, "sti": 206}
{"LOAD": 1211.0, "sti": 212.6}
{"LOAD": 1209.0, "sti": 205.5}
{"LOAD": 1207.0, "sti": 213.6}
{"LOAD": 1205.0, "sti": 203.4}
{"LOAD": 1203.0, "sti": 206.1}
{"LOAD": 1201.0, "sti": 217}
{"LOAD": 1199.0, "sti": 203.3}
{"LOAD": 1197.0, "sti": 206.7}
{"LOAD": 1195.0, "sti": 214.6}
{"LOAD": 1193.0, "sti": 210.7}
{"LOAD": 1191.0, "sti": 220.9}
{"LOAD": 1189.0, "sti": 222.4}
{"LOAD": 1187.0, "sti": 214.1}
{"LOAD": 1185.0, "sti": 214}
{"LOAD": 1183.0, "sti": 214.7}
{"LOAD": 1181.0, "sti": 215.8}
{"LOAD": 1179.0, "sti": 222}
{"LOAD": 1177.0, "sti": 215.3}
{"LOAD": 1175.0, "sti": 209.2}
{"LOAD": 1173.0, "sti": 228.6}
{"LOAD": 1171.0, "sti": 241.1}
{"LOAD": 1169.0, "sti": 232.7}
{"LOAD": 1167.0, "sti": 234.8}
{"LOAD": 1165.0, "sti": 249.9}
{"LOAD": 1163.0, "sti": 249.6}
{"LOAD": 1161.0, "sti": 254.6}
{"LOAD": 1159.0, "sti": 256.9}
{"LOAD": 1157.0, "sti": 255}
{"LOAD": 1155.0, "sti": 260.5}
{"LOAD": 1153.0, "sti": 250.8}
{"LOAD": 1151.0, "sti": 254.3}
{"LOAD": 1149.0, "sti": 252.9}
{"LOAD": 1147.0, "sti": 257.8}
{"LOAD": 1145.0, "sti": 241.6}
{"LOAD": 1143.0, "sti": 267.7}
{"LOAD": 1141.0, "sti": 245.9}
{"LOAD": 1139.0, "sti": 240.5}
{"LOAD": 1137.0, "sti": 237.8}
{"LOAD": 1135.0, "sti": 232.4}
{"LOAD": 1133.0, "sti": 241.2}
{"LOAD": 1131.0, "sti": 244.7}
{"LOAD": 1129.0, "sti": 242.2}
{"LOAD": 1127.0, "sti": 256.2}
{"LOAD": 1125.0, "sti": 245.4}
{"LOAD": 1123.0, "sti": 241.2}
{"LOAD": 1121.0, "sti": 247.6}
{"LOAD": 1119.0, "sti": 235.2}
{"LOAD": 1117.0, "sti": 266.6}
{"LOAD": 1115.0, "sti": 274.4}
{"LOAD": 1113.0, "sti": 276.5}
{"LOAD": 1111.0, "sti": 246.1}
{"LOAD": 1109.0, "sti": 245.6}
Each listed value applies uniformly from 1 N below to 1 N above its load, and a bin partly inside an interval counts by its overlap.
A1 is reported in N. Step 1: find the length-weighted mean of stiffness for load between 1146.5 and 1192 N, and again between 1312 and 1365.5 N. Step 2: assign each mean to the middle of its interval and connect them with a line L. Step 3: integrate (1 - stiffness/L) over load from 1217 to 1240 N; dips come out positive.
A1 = 4.1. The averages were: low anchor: 236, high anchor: 206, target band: 186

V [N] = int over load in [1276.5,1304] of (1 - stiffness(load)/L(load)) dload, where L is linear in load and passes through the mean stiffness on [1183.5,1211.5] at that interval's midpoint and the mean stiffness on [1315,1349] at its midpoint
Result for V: -0.52 N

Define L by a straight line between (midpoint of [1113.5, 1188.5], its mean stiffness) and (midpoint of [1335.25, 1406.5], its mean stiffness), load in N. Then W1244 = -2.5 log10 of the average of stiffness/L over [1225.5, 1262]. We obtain 0.11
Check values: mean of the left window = 242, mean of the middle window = 200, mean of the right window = 190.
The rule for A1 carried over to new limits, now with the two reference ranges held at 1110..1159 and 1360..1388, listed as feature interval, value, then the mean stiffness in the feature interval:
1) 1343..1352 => -1.9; 210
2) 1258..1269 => -0.5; 214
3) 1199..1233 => 3.3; 200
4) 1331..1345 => -3.0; 214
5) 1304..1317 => -1.5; 207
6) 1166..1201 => 2.1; 219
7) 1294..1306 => -1.2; 210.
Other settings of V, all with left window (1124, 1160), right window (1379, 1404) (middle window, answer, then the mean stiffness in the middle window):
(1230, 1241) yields 2.8 N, 167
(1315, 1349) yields -1.4 N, 205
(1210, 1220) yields 1.0 N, 207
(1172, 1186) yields 1.3 N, 217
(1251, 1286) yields -0.2 N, 216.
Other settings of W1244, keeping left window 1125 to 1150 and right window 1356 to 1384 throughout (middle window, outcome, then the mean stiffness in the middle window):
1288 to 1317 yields -0.083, 207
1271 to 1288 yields -0.089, 217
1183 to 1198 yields 0.070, 215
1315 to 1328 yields -0.072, 198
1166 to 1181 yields 0.044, 226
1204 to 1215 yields 0.077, 208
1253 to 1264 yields -0.042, 215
